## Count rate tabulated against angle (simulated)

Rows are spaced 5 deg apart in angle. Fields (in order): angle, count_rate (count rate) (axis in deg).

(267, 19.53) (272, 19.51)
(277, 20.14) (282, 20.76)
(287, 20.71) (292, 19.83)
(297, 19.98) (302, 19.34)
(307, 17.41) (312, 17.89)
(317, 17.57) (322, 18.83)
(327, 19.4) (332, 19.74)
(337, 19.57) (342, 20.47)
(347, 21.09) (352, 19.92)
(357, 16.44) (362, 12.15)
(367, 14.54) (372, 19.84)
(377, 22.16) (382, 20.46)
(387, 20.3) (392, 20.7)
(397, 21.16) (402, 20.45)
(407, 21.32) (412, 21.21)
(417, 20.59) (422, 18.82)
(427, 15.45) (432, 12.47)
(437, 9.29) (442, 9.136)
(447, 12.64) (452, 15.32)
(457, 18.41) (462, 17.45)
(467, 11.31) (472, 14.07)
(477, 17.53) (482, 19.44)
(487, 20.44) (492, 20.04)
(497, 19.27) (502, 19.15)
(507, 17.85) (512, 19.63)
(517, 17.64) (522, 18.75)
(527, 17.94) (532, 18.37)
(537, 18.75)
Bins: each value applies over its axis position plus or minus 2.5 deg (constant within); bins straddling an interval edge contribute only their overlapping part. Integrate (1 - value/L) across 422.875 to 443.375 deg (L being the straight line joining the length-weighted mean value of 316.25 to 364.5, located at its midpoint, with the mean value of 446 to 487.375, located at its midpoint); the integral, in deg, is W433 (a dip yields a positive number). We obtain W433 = 5.6 deg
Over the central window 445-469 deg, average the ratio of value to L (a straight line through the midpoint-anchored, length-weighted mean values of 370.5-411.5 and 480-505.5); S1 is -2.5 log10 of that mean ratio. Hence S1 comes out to 0.303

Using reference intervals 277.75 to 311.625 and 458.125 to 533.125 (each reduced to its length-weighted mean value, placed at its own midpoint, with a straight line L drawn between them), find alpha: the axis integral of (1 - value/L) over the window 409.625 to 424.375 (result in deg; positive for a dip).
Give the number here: -1.3 deg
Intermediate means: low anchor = 19.6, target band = 20.2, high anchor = 17.9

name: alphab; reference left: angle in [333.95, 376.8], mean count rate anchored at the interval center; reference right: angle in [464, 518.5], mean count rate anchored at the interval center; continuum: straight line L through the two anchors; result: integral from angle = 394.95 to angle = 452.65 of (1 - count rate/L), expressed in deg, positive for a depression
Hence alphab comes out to 5.0 deg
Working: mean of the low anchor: 18.2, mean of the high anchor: 17.9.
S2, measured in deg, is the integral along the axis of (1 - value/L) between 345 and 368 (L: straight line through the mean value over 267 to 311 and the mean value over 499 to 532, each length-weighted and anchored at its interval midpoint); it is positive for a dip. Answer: 2.9 deg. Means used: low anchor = 19.6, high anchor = 18.5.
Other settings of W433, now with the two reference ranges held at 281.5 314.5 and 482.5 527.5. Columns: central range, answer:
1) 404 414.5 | -1.12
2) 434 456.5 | 8.12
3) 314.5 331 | 0.51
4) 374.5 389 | -1.35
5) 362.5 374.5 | 1.80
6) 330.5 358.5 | -0.54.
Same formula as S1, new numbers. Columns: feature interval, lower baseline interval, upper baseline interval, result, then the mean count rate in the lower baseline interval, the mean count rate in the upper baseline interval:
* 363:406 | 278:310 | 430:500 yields -0.13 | 19.7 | 15.5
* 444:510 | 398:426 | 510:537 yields 0.12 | 20.2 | 18.5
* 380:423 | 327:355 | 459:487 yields -0.13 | 20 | 16.4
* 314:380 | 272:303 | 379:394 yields 0.10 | 20.1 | 20.5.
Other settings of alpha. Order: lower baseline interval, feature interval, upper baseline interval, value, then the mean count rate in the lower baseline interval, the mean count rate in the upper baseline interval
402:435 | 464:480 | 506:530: 3.31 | 18.3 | 18.4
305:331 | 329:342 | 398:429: -0.85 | 18.3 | 19.8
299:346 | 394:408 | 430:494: -3.40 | 19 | 15.2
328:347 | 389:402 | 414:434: -2.01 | 20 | 17.1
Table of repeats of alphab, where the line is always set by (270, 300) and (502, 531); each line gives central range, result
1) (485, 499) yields -1.0 deg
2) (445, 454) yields 2.4 deg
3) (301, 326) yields 2.2 deg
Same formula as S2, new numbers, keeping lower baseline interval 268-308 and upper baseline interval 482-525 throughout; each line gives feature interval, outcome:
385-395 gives -0.55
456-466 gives 1.23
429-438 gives 3.69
